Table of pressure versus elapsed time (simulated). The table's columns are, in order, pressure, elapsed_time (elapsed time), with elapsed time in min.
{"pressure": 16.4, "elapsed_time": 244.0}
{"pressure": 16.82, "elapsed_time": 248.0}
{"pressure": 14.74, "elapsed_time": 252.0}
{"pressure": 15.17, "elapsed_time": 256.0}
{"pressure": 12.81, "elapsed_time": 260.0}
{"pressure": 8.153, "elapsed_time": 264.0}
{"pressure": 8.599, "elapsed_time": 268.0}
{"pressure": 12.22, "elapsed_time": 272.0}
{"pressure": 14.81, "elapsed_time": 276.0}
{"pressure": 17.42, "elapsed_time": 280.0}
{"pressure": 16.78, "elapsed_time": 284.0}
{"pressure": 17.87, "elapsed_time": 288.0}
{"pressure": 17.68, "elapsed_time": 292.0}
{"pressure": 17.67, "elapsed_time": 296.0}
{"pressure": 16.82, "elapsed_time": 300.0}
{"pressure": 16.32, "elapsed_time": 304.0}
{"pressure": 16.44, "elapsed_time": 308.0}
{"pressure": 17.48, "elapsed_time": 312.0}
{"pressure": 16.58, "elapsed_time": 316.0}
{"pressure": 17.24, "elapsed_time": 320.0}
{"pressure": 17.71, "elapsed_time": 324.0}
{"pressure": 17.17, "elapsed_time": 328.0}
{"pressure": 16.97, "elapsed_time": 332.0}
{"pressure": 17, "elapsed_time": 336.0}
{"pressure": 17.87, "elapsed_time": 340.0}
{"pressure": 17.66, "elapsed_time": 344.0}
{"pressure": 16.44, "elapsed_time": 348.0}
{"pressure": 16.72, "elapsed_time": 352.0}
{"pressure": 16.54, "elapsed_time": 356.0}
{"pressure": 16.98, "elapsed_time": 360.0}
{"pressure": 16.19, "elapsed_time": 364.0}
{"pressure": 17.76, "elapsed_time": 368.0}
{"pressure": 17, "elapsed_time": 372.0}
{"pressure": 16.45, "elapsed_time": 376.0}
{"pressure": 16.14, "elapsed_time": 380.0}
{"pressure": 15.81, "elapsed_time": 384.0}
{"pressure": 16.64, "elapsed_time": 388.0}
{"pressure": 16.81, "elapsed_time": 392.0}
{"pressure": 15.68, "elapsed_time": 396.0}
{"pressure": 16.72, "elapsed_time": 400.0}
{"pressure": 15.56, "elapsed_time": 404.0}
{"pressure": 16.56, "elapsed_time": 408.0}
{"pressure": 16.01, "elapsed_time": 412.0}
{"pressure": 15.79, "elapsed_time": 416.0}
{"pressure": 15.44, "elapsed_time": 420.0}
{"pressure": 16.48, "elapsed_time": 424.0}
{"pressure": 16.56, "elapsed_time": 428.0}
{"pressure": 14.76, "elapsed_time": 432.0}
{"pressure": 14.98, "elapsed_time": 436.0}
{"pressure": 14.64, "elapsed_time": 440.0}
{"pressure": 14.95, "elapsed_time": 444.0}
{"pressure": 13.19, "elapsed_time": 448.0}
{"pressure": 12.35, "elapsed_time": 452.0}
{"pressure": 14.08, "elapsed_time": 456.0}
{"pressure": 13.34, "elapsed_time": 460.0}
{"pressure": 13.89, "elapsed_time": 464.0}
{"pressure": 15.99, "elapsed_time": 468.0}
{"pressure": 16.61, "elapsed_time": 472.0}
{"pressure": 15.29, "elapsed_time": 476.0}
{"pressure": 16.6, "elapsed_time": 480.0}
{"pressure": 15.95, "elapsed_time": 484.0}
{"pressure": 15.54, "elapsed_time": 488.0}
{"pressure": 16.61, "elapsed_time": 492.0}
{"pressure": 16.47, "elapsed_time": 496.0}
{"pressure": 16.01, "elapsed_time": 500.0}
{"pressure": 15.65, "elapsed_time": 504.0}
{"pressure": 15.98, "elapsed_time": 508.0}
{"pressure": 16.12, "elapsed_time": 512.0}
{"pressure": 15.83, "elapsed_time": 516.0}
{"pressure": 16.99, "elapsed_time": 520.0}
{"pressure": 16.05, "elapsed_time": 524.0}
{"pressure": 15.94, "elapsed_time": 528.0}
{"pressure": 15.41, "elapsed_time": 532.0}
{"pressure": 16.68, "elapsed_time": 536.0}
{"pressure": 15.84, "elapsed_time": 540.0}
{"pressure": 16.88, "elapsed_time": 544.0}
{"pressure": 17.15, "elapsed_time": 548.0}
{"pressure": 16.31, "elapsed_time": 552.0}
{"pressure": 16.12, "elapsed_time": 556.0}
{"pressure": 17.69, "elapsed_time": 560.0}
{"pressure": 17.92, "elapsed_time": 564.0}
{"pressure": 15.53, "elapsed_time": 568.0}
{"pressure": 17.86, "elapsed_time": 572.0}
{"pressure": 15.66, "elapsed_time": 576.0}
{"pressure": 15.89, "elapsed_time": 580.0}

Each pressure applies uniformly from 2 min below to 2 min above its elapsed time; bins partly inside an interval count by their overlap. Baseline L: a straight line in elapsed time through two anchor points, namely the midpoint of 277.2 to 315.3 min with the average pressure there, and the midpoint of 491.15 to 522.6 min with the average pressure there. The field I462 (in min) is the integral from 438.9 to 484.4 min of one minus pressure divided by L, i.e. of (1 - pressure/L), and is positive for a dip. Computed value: 4.7 min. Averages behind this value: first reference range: 17.1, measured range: 14.7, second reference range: 16.2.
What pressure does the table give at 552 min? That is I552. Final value 16.31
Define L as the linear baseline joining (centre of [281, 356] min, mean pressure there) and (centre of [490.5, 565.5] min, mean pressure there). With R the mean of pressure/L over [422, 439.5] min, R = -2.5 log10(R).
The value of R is 0.08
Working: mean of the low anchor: 17.1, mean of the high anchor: 16.4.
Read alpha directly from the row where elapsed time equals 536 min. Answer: 16.68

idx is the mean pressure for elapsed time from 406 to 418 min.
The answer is 16.1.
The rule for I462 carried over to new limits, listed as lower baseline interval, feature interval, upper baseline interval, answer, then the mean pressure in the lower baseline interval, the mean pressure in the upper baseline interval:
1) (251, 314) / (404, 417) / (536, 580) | -0.21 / 15.1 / 16.7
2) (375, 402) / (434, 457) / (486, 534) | 3.07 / 16.3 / 16.1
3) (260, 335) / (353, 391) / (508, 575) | -1.60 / 15.7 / 16.5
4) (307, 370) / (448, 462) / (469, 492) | 2.57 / 17.1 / 16.1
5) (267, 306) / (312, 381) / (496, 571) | -4.58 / 15.8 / 16.4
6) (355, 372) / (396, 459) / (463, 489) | 4.18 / 16.9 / 15.8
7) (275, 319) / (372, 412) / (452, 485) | -1.02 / 17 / 15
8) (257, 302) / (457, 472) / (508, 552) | 1.11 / 14.6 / 16.3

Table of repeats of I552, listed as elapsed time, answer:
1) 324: 17.71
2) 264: 8.153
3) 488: 15.54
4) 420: 15.44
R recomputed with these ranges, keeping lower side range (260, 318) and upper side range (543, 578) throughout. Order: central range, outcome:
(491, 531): 0.025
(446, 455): 0.244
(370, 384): -0.045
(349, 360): -0.071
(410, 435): 0.014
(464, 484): 0.028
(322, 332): -0.124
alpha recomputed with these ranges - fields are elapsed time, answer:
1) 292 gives 17.68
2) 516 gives 15.83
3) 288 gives 17.87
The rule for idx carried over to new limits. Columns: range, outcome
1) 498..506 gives 15.8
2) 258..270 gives 9.85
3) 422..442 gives 15.5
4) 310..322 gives 17.1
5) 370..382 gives 16.5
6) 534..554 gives 16.6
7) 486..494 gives 16.1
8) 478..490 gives 16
